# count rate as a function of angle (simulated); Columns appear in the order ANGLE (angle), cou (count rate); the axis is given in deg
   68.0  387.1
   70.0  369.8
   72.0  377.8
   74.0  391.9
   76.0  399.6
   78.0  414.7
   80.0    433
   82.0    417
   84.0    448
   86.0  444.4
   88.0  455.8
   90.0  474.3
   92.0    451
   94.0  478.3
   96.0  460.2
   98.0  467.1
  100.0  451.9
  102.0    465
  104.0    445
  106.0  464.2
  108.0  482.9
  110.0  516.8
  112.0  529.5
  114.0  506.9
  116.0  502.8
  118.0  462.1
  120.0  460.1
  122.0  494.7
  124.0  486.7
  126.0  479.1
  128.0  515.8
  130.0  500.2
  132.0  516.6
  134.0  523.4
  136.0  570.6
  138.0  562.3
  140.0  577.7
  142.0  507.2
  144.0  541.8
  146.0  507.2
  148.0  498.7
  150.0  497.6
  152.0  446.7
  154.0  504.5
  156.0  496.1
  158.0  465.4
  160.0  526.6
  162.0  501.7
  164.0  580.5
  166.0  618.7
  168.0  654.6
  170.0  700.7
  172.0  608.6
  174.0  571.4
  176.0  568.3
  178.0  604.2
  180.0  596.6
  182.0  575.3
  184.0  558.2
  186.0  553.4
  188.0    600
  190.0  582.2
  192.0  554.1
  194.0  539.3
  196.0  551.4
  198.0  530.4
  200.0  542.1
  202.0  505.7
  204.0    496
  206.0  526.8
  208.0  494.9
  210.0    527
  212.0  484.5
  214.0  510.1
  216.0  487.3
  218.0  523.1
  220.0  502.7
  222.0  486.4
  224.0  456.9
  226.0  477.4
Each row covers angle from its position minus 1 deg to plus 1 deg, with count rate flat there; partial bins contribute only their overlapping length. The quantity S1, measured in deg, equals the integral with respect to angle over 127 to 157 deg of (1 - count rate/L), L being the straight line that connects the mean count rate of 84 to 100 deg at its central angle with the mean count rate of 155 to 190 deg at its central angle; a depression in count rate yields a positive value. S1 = 0.8 deg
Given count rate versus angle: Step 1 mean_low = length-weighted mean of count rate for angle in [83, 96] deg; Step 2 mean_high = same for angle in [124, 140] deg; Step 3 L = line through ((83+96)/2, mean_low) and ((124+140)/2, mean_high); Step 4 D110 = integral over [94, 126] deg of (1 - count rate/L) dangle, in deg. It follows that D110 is 0.7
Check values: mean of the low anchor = 459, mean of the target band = 480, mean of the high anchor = 525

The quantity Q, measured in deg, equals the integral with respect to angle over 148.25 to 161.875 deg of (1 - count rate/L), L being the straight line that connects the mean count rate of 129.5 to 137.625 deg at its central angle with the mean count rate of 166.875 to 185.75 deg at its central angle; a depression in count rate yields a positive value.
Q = 1.8 deg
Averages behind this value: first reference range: 532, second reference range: 602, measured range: 491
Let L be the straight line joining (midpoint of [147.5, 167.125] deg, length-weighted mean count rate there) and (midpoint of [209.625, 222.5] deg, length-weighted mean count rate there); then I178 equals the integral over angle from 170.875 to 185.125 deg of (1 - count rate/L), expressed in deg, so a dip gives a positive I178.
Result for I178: -2.0 deg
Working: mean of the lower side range 515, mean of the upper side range 502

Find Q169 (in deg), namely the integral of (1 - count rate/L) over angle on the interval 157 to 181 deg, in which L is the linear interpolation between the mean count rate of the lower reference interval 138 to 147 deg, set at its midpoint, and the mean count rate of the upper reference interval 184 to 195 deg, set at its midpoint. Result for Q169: -1.3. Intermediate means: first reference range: 537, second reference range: 565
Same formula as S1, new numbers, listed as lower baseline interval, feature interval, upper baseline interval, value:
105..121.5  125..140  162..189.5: -0.12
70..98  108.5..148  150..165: -3.15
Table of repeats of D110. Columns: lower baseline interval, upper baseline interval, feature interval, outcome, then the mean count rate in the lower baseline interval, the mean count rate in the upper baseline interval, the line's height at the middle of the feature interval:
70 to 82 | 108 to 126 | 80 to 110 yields -1.0 deg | 402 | 493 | 444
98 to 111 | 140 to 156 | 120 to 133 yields -0.2 deg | 471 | 505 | 488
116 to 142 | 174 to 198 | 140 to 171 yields 0.1 deg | 512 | 569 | 539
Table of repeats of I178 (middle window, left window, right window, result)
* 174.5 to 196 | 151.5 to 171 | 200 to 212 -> -1.71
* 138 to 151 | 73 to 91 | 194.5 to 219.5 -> -1.43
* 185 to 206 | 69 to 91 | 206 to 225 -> -2.49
